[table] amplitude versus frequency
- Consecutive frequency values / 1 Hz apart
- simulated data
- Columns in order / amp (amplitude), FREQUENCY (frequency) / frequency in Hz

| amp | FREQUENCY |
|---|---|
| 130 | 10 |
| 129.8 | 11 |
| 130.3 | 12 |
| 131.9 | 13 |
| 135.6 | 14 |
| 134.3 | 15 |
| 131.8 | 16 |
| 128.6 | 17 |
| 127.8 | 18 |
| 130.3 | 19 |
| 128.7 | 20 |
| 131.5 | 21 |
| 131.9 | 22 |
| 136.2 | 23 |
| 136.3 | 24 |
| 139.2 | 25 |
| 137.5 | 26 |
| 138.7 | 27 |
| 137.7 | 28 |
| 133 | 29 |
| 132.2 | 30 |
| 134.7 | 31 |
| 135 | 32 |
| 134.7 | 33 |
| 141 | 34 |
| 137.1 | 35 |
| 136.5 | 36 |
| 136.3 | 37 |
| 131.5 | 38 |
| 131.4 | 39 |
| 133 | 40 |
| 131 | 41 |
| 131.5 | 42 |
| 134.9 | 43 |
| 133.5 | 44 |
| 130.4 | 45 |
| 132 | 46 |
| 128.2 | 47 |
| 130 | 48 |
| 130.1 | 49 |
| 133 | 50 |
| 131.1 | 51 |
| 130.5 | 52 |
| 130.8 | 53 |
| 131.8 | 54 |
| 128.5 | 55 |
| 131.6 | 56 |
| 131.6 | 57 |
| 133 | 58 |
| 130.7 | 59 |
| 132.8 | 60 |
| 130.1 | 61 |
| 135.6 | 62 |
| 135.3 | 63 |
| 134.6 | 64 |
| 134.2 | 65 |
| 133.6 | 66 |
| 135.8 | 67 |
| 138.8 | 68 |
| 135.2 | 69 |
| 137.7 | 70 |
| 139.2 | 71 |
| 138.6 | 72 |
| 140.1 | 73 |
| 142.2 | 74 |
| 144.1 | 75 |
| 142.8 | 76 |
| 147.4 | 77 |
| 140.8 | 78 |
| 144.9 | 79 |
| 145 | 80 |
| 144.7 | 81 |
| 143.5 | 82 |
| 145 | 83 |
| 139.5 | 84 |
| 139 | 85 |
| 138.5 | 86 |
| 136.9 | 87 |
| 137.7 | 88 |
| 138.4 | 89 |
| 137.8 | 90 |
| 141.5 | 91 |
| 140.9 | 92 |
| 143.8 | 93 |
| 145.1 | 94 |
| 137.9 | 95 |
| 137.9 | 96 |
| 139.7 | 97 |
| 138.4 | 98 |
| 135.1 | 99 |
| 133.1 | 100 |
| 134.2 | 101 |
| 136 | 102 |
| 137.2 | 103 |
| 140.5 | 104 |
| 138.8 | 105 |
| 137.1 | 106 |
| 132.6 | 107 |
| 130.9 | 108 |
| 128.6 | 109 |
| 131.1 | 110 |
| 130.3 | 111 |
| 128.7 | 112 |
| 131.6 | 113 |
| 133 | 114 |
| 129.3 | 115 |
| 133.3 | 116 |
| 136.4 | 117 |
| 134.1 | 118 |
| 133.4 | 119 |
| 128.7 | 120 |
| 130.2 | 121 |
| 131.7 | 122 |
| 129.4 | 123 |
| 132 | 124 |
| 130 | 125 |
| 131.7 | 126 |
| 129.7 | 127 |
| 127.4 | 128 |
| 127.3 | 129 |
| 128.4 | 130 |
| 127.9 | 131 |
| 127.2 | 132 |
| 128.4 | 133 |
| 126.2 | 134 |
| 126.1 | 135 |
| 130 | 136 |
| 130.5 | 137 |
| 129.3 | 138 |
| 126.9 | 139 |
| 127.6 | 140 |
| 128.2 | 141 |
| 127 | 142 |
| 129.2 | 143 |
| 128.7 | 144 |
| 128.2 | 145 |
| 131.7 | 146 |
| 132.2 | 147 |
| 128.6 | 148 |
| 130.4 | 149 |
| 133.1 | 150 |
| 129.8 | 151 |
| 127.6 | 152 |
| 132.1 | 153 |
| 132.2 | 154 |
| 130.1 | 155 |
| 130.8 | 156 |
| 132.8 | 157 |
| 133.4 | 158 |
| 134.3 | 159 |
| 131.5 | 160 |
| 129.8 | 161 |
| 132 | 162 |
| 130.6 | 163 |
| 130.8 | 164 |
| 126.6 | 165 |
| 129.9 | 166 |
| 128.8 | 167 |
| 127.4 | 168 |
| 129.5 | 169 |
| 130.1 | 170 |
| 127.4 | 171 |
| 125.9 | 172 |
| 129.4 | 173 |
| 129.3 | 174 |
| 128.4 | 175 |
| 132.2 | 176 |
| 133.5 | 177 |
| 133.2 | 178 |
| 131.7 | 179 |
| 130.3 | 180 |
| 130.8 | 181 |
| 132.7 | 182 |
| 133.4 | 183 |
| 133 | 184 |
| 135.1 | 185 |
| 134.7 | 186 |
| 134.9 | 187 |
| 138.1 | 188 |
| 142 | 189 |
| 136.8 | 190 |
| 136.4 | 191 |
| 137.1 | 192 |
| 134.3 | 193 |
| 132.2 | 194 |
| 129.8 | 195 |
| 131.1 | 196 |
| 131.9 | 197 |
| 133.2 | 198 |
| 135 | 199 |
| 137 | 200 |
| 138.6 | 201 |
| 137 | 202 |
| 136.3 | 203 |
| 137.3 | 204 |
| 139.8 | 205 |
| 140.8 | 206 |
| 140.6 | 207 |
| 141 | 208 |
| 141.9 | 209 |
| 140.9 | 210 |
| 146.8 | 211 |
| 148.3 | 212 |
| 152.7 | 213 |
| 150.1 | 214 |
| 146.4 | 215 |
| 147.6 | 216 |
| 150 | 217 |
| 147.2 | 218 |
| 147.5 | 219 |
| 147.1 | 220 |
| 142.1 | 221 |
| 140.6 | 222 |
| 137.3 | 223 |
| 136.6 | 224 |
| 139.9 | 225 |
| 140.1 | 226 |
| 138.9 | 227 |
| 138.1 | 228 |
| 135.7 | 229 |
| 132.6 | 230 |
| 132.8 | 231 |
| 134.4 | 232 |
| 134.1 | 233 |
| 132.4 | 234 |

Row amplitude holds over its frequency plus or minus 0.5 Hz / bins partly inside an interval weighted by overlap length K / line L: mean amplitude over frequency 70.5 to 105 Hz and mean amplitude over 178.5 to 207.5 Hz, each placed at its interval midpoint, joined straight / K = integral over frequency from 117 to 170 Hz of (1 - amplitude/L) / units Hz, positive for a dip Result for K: 3.0 Hz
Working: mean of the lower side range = 140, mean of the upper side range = 135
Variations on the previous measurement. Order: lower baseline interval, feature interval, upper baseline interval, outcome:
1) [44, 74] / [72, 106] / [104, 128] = -1.93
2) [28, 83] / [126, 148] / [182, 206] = 1.12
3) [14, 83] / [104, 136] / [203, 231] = 1.68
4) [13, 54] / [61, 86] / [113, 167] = -1.44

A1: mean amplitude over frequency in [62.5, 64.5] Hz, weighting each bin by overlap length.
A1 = 135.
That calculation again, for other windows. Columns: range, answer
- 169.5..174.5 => 128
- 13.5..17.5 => 133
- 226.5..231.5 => 136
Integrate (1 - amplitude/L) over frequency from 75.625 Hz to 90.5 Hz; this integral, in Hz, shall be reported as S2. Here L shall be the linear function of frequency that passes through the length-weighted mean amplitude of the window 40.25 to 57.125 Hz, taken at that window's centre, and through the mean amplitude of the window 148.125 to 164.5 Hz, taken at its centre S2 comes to -1.2 Hz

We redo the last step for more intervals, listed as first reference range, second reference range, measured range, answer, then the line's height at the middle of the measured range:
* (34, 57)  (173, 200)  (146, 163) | 0.2 Hz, 133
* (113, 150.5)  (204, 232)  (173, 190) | 0.4 Hz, 137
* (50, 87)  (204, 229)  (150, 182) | 2.4 Hz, 141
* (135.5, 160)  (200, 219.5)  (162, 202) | 1.5 Hz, 138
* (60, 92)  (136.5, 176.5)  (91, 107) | -0.2 Hz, 137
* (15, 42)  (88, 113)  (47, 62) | 0.4 Hz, 135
